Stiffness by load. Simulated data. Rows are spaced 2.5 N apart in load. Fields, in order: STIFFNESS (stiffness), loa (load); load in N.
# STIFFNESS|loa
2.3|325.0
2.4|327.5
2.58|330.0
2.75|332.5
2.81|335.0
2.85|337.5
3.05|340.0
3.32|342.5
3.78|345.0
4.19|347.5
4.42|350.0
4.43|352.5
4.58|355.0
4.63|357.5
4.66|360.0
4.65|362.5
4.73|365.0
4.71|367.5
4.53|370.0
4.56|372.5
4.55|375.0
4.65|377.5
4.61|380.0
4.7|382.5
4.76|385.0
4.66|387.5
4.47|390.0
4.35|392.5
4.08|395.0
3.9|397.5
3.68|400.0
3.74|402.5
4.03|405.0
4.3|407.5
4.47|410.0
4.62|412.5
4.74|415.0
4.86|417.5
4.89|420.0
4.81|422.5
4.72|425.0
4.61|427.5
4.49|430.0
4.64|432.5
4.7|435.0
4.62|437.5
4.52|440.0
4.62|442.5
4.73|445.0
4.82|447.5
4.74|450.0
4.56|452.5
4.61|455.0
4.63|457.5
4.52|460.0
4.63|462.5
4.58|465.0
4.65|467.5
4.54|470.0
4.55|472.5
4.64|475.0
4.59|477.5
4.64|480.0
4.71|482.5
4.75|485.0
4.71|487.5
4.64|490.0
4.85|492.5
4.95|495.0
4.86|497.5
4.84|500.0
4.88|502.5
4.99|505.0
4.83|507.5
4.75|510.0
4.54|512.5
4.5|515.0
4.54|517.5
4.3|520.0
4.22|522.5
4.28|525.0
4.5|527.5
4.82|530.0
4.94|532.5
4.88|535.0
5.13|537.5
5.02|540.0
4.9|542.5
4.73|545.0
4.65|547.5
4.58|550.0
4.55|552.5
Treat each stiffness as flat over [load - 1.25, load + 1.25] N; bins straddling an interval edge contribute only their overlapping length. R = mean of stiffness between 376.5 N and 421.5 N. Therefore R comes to 4.42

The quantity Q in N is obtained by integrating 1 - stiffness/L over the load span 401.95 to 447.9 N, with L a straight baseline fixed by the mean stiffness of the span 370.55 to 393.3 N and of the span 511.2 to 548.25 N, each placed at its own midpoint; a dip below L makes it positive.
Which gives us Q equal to 0.30 N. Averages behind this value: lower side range 4.59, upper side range 4.66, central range 4.58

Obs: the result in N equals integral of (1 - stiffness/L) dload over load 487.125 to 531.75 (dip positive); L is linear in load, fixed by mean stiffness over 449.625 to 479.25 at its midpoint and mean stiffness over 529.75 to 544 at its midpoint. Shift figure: 1.4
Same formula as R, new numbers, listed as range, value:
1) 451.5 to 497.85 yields 4.66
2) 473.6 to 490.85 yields 4.67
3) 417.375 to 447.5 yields 4.68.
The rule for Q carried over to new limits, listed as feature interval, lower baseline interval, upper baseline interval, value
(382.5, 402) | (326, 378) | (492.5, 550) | -0.8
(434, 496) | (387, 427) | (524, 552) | -1.4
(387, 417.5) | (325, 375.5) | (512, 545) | -1.3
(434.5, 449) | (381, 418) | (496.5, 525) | -0.7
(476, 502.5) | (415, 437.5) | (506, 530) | -1.0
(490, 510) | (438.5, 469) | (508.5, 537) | -1.1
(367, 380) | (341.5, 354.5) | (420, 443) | -1.1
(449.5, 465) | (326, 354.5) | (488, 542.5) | -1.2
